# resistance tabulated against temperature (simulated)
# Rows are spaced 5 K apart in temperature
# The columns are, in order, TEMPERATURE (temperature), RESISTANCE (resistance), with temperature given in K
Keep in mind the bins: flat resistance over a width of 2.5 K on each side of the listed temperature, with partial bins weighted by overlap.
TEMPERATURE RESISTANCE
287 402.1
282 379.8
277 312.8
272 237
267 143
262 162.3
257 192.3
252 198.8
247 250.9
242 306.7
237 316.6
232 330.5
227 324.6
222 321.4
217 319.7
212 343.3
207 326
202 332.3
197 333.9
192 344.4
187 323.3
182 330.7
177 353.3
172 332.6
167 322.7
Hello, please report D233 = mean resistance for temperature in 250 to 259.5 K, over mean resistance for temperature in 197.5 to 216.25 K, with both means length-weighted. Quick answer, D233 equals 0.59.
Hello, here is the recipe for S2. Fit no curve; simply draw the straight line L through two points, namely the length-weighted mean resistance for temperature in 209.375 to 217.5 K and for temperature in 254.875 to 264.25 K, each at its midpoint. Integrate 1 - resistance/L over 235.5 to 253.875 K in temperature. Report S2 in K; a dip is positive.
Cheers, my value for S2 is -3.1 K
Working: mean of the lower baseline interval 334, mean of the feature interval 268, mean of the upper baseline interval 177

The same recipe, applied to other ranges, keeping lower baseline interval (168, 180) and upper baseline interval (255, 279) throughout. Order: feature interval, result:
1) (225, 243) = -4.7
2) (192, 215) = -2.9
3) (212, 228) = -2.9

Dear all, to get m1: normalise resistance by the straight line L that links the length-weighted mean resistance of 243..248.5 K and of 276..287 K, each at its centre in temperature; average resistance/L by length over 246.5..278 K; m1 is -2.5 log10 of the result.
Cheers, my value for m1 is 0.44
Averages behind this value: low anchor 266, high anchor 364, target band 207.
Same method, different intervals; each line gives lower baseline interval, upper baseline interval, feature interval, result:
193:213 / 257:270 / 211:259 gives -0.186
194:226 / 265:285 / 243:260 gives 0.316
